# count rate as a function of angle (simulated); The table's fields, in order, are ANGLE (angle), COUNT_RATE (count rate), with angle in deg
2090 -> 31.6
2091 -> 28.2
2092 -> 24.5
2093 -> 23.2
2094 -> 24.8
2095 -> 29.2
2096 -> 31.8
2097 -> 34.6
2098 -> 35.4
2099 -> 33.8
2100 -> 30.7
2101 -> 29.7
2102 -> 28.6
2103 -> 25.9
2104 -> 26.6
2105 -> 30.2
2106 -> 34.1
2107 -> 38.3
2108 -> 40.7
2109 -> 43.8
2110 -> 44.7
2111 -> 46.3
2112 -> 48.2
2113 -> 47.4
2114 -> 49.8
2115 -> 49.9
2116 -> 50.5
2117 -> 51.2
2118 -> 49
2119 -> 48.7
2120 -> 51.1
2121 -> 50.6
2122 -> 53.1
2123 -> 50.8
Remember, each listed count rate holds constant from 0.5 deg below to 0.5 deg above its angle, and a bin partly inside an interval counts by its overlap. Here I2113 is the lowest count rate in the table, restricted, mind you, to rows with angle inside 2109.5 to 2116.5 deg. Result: 44.7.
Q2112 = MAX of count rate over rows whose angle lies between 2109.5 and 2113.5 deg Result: 48.2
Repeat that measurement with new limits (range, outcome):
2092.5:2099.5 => 35.4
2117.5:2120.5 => 51.1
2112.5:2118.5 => 51.2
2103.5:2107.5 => 38.3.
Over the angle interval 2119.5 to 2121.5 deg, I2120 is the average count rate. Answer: 50.9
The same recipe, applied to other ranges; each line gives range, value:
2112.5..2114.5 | 48.6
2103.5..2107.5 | 32.3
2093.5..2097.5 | 30.1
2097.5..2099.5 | 34.6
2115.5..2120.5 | 50.1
